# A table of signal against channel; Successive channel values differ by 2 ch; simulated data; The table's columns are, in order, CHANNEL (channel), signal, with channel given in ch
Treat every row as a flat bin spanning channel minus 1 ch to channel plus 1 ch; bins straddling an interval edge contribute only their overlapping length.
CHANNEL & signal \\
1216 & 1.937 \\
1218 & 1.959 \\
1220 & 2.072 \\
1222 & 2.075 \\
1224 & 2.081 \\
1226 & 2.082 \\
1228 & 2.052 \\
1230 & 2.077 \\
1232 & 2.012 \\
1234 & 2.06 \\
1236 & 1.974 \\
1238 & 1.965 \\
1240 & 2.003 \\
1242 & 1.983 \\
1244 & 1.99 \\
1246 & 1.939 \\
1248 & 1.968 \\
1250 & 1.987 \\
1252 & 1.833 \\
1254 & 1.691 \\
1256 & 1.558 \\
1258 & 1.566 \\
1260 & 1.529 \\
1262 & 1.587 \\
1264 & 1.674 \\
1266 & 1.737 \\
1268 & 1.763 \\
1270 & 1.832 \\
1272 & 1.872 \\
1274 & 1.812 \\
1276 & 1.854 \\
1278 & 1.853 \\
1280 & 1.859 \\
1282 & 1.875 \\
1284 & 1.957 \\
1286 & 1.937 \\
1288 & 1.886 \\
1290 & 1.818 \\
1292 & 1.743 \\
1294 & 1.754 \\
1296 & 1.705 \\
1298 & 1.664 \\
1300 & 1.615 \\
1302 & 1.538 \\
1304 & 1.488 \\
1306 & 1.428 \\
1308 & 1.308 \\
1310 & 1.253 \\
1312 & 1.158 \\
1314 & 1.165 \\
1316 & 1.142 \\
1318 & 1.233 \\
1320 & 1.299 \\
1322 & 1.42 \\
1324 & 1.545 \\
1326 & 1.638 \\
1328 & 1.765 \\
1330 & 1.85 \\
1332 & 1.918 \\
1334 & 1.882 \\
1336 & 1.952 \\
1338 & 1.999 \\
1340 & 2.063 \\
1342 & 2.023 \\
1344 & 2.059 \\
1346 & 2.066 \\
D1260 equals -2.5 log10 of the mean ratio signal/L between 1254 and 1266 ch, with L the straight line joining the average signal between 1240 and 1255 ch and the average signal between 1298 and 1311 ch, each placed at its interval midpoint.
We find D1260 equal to 0.13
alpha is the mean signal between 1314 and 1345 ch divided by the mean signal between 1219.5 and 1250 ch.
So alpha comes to 0.84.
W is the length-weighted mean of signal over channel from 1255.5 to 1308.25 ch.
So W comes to 1.72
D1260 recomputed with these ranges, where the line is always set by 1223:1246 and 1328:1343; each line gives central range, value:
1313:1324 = 0.46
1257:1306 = 0.14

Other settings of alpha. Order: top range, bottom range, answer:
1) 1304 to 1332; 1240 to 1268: 0.80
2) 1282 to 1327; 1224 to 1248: 0.76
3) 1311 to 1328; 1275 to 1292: 0.72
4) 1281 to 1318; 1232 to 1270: 0.86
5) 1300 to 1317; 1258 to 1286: 0.74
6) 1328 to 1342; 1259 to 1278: 1.11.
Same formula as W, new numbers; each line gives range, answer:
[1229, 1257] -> 1.93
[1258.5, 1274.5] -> 1.72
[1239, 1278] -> 1.8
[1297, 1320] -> 1.36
